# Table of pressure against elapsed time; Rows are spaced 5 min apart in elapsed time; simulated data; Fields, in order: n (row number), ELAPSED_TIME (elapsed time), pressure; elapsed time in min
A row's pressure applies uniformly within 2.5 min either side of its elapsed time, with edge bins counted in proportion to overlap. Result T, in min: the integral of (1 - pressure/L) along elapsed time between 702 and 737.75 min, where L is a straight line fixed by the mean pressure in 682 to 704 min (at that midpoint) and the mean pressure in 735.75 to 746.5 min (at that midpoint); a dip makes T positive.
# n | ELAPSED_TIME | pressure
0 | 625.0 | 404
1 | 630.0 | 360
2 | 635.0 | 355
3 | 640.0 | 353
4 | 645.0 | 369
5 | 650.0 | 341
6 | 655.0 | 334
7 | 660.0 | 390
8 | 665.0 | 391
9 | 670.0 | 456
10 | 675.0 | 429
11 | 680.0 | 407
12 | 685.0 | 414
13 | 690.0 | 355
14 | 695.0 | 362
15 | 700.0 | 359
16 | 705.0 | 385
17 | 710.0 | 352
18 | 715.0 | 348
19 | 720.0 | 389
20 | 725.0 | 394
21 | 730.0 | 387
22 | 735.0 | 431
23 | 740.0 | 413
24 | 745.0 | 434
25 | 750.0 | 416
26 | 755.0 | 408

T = 1.6 min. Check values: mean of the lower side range 374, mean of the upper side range 424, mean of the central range 384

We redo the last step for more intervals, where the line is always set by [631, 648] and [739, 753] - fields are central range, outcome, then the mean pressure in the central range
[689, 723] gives 2.8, 365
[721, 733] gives 0.5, 392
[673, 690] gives -1.1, 407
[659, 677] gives -2.1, 418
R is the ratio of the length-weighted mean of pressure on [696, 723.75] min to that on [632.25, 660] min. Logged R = 1.04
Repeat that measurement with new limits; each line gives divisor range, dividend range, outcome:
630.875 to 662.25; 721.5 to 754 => 1.15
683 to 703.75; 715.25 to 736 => 1.05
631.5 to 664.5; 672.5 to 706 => 1.08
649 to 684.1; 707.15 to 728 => 0.94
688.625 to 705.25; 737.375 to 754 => 1.16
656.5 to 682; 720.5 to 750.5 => 1.00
